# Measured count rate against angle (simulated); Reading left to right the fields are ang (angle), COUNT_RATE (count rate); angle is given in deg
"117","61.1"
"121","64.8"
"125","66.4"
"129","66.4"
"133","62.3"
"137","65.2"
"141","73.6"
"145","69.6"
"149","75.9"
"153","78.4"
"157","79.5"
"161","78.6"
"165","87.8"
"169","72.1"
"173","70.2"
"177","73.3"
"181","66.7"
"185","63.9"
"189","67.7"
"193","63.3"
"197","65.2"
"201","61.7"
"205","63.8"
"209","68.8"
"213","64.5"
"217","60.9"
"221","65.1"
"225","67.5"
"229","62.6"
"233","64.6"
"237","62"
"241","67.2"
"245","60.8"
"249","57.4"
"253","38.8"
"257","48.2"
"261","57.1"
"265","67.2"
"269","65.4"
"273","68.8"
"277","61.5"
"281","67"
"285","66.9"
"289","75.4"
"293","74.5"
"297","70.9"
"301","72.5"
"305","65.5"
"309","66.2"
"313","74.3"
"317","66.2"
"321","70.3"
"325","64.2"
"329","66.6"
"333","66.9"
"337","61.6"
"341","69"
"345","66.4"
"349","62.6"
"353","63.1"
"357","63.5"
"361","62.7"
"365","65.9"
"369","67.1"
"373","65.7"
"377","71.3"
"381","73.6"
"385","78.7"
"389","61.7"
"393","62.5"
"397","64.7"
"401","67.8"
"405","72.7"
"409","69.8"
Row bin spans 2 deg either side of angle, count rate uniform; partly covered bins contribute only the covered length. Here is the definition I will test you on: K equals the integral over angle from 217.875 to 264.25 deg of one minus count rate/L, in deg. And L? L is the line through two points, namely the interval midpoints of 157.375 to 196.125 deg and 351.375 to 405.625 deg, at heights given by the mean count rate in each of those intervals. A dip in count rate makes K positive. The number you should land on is 7.1 deg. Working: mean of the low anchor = 71.7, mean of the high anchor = 67.1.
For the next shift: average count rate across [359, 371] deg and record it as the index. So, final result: 65.2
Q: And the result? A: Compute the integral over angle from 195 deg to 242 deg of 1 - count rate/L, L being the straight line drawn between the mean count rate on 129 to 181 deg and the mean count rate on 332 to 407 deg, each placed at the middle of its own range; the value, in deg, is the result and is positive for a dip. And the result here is 4.6 deg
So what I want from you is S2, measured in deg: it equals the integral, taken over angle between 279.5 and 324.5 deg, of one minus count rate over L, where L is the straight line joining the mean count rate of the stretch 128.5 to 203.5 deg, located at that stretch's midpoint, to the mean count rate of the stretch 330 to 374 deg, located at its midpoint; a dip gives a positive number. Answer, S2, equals -2.24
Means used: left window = 70.6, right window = 65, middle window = 69.8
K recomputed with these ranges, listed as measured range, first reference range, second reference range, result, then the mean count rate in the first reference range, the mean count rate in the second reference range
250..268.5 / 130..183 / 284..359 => 4.2 deg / 73.2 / 67.7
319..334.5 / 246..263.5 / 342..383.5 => -1.4 deg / 51.5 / 66.4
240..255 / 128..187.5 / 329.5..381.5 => 3.0 deg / 72.3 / 65.9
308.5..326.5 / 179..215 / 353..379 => -0.8 deg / 65.1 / 65.8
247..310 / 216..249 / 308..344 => 1.5 deg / 63.5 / 67.3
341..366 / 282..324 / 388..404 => 1.1 deg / 70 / 64.9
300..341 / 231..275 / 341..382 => -2.4 deg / 59.8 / 66.1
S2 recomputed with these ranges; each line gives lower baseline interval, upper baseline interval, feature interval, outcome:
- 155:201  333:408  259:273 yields 1.04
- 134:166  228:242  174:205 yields 1.81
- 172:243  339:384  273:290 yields -0.34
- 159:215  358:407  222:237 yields 0.94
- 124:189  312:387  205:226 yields 1.59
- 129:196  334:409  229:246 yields 1.49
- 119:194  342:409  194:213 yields 1.44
